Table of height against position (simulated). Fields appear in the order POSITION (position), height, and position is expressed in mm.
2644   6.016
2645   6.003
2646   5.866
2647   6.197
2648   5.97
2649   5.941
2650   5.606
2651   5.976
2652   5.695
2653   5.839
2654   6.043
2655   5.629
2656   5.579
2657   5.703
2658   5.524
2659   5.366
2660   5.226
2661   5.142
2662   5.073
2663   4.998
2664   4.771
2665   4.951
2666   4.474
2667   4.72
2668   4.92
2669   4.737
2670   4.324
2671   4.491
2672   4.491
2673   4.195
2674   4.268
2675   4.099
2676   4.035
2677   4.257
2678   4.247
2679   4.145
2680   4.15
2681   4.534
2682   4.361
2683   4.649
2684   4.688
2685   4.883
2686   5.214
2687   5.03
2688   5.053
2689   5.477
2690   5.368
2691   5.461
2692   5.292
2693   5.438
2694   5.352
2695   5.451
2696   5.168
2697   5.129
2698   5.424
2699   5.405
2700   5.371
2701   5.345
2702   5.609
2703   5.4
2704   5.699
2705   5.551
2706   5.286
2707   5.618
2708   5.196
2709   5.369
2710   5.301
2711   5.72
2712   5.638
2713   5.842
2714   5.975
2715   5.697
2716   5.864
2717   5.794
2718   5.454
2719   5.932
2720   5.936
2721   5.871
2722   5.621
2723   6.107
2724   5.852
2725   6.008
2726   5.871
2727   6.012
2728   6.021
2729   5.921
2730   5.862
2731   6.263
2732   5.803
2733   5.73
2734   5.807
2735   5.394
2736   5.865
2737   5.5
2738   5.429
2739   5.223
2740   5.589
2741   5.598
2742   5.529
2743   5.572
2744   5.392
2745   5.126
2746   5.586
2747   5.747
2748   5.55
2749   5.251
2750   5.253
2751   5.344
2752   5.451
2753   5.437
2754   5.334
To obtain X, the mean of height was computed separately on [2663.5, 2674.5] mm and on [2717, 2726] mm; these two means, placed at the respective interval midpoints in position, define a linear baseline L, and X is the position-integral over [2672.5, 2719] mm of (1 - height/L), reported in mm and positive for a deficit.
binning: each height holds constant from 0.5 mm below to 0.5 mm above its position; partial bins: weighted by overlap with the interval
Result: 0.8 mm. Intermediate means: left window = 4.58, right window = 5.85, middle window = 5.15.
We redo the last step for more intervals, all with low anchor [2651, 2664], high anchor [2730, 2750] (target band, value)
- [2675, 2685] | 2.1 mm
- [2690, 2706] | 0.4 mm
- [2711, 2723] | -0.5 mm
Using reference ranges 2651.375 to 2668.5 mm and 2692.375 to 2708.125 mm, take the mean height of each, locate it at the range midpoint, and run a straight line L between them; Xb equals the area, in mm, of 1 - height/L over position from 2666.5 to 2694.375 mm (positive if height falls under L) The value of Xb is 3.3 mm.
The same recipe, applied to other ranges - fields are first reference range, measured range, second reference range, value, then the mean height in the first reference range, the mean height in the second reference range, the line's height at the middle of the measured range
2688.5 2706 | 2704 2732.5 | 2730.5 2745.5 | -1.36 mm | 5.4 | 5.59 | 5.5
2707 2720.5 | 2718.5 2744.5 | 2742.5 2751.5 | -1.03 mm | 5.67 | 5.42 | 5.54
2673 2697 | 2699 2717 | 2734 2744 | -1.57 mm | 4.8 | 5.53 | 5.11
